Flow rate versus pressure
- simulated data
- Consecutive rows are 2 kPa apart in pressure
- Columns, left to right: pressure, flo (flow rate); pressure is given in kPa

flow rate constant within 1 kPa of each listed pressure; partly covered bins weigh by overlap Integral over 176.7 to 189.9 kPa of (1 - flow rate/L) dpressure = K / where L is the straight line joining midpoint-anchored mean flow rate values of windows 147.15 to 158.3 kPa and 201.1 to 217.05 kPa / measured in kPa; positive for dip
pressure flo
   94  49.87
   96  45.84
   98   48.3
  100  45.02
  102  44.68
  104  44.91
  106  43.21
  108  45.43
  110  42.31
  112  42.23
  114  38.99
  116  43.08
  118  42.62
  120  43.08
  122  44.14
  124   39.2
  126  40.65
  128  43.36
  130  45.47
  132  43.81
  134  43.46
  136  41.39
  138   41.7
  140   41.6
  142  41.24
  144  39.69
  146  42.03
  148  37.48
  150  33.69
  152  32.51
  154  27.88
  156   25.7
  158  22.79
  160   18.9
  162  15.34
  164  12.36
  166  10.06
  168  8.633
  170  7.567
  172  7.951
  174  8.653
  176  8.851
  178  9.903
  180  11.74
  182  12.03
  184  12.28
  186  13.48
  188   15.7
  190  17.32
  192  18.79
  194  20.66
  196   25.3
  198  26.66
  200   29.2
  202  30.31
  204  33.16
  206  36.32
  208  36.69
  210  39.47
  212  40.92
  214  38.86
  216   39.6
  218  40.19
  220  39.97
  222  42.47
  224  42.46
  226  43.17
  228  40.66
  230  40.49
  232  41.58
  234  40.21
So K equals 8.2 kPa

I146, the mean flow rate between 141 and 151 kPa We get 38.8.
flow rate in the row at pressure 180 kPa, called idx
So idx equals 11.74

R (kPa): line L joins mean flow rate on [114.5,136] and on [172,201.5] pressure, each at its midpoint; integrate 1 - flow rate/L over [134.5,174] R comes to 6.9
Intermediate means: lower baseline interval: 42.7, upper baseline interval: 16.4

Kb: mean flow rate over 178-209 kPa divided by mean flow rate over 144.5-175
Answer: 1.05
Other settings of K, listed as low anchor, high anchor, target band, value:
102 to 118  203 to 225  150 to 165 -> 6.6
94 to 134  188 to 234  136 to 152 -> 0.6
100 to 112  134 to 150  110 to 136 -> -0.1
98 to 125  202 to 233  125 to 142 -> -0.1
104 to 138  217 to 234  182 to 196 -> 8.4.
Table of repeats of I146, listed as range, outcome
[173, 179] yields 9.14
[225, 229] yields 41.9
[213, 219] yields 39.6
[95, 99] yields 47.1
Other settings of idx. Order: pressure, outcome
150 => 33.69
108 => 45.43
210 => 39.47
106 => 43.21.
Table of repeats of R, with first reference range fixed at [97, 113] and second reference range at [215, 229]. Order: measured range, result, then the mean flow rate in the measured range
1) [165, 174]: 7.2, 8.56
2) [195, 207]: 3.3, 30.2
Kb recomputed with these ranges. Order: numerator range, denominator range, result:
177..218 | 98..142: 0.60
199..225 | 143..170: 1.54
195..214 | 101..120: 0.78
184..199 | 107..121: 0.45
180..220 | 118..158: 0.71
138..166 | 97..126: 0.69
